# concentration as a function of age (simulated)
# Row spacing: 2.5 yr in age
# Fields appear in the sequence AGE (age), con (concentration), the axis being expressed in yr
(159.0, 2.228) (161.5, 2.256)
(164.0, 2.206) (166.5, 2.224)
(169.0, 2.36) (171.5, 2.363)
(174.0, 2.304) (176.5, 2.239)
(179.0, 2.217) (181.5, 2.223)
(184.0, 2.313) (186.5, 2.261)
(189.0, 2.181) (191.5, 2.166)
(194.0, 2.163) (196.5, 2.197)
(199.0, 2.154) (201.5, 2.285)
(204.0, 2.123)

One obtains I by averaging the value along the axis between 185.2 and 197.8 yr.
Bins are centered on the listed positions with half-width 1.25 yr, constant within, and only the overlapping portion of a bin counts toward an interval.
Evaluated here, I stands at 2.19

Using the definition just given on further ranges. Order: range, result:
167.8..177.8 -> 2.32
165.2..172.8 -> 2.31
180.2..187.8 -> 2.26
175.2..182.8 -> 2.23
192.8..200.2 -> 2.17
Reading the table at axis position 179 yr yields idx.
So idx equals 2.217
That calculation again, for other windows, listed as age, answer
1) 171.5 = 2.363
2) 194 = 2.163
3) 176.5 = 2.239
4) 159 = 2.228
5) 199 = 2.154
